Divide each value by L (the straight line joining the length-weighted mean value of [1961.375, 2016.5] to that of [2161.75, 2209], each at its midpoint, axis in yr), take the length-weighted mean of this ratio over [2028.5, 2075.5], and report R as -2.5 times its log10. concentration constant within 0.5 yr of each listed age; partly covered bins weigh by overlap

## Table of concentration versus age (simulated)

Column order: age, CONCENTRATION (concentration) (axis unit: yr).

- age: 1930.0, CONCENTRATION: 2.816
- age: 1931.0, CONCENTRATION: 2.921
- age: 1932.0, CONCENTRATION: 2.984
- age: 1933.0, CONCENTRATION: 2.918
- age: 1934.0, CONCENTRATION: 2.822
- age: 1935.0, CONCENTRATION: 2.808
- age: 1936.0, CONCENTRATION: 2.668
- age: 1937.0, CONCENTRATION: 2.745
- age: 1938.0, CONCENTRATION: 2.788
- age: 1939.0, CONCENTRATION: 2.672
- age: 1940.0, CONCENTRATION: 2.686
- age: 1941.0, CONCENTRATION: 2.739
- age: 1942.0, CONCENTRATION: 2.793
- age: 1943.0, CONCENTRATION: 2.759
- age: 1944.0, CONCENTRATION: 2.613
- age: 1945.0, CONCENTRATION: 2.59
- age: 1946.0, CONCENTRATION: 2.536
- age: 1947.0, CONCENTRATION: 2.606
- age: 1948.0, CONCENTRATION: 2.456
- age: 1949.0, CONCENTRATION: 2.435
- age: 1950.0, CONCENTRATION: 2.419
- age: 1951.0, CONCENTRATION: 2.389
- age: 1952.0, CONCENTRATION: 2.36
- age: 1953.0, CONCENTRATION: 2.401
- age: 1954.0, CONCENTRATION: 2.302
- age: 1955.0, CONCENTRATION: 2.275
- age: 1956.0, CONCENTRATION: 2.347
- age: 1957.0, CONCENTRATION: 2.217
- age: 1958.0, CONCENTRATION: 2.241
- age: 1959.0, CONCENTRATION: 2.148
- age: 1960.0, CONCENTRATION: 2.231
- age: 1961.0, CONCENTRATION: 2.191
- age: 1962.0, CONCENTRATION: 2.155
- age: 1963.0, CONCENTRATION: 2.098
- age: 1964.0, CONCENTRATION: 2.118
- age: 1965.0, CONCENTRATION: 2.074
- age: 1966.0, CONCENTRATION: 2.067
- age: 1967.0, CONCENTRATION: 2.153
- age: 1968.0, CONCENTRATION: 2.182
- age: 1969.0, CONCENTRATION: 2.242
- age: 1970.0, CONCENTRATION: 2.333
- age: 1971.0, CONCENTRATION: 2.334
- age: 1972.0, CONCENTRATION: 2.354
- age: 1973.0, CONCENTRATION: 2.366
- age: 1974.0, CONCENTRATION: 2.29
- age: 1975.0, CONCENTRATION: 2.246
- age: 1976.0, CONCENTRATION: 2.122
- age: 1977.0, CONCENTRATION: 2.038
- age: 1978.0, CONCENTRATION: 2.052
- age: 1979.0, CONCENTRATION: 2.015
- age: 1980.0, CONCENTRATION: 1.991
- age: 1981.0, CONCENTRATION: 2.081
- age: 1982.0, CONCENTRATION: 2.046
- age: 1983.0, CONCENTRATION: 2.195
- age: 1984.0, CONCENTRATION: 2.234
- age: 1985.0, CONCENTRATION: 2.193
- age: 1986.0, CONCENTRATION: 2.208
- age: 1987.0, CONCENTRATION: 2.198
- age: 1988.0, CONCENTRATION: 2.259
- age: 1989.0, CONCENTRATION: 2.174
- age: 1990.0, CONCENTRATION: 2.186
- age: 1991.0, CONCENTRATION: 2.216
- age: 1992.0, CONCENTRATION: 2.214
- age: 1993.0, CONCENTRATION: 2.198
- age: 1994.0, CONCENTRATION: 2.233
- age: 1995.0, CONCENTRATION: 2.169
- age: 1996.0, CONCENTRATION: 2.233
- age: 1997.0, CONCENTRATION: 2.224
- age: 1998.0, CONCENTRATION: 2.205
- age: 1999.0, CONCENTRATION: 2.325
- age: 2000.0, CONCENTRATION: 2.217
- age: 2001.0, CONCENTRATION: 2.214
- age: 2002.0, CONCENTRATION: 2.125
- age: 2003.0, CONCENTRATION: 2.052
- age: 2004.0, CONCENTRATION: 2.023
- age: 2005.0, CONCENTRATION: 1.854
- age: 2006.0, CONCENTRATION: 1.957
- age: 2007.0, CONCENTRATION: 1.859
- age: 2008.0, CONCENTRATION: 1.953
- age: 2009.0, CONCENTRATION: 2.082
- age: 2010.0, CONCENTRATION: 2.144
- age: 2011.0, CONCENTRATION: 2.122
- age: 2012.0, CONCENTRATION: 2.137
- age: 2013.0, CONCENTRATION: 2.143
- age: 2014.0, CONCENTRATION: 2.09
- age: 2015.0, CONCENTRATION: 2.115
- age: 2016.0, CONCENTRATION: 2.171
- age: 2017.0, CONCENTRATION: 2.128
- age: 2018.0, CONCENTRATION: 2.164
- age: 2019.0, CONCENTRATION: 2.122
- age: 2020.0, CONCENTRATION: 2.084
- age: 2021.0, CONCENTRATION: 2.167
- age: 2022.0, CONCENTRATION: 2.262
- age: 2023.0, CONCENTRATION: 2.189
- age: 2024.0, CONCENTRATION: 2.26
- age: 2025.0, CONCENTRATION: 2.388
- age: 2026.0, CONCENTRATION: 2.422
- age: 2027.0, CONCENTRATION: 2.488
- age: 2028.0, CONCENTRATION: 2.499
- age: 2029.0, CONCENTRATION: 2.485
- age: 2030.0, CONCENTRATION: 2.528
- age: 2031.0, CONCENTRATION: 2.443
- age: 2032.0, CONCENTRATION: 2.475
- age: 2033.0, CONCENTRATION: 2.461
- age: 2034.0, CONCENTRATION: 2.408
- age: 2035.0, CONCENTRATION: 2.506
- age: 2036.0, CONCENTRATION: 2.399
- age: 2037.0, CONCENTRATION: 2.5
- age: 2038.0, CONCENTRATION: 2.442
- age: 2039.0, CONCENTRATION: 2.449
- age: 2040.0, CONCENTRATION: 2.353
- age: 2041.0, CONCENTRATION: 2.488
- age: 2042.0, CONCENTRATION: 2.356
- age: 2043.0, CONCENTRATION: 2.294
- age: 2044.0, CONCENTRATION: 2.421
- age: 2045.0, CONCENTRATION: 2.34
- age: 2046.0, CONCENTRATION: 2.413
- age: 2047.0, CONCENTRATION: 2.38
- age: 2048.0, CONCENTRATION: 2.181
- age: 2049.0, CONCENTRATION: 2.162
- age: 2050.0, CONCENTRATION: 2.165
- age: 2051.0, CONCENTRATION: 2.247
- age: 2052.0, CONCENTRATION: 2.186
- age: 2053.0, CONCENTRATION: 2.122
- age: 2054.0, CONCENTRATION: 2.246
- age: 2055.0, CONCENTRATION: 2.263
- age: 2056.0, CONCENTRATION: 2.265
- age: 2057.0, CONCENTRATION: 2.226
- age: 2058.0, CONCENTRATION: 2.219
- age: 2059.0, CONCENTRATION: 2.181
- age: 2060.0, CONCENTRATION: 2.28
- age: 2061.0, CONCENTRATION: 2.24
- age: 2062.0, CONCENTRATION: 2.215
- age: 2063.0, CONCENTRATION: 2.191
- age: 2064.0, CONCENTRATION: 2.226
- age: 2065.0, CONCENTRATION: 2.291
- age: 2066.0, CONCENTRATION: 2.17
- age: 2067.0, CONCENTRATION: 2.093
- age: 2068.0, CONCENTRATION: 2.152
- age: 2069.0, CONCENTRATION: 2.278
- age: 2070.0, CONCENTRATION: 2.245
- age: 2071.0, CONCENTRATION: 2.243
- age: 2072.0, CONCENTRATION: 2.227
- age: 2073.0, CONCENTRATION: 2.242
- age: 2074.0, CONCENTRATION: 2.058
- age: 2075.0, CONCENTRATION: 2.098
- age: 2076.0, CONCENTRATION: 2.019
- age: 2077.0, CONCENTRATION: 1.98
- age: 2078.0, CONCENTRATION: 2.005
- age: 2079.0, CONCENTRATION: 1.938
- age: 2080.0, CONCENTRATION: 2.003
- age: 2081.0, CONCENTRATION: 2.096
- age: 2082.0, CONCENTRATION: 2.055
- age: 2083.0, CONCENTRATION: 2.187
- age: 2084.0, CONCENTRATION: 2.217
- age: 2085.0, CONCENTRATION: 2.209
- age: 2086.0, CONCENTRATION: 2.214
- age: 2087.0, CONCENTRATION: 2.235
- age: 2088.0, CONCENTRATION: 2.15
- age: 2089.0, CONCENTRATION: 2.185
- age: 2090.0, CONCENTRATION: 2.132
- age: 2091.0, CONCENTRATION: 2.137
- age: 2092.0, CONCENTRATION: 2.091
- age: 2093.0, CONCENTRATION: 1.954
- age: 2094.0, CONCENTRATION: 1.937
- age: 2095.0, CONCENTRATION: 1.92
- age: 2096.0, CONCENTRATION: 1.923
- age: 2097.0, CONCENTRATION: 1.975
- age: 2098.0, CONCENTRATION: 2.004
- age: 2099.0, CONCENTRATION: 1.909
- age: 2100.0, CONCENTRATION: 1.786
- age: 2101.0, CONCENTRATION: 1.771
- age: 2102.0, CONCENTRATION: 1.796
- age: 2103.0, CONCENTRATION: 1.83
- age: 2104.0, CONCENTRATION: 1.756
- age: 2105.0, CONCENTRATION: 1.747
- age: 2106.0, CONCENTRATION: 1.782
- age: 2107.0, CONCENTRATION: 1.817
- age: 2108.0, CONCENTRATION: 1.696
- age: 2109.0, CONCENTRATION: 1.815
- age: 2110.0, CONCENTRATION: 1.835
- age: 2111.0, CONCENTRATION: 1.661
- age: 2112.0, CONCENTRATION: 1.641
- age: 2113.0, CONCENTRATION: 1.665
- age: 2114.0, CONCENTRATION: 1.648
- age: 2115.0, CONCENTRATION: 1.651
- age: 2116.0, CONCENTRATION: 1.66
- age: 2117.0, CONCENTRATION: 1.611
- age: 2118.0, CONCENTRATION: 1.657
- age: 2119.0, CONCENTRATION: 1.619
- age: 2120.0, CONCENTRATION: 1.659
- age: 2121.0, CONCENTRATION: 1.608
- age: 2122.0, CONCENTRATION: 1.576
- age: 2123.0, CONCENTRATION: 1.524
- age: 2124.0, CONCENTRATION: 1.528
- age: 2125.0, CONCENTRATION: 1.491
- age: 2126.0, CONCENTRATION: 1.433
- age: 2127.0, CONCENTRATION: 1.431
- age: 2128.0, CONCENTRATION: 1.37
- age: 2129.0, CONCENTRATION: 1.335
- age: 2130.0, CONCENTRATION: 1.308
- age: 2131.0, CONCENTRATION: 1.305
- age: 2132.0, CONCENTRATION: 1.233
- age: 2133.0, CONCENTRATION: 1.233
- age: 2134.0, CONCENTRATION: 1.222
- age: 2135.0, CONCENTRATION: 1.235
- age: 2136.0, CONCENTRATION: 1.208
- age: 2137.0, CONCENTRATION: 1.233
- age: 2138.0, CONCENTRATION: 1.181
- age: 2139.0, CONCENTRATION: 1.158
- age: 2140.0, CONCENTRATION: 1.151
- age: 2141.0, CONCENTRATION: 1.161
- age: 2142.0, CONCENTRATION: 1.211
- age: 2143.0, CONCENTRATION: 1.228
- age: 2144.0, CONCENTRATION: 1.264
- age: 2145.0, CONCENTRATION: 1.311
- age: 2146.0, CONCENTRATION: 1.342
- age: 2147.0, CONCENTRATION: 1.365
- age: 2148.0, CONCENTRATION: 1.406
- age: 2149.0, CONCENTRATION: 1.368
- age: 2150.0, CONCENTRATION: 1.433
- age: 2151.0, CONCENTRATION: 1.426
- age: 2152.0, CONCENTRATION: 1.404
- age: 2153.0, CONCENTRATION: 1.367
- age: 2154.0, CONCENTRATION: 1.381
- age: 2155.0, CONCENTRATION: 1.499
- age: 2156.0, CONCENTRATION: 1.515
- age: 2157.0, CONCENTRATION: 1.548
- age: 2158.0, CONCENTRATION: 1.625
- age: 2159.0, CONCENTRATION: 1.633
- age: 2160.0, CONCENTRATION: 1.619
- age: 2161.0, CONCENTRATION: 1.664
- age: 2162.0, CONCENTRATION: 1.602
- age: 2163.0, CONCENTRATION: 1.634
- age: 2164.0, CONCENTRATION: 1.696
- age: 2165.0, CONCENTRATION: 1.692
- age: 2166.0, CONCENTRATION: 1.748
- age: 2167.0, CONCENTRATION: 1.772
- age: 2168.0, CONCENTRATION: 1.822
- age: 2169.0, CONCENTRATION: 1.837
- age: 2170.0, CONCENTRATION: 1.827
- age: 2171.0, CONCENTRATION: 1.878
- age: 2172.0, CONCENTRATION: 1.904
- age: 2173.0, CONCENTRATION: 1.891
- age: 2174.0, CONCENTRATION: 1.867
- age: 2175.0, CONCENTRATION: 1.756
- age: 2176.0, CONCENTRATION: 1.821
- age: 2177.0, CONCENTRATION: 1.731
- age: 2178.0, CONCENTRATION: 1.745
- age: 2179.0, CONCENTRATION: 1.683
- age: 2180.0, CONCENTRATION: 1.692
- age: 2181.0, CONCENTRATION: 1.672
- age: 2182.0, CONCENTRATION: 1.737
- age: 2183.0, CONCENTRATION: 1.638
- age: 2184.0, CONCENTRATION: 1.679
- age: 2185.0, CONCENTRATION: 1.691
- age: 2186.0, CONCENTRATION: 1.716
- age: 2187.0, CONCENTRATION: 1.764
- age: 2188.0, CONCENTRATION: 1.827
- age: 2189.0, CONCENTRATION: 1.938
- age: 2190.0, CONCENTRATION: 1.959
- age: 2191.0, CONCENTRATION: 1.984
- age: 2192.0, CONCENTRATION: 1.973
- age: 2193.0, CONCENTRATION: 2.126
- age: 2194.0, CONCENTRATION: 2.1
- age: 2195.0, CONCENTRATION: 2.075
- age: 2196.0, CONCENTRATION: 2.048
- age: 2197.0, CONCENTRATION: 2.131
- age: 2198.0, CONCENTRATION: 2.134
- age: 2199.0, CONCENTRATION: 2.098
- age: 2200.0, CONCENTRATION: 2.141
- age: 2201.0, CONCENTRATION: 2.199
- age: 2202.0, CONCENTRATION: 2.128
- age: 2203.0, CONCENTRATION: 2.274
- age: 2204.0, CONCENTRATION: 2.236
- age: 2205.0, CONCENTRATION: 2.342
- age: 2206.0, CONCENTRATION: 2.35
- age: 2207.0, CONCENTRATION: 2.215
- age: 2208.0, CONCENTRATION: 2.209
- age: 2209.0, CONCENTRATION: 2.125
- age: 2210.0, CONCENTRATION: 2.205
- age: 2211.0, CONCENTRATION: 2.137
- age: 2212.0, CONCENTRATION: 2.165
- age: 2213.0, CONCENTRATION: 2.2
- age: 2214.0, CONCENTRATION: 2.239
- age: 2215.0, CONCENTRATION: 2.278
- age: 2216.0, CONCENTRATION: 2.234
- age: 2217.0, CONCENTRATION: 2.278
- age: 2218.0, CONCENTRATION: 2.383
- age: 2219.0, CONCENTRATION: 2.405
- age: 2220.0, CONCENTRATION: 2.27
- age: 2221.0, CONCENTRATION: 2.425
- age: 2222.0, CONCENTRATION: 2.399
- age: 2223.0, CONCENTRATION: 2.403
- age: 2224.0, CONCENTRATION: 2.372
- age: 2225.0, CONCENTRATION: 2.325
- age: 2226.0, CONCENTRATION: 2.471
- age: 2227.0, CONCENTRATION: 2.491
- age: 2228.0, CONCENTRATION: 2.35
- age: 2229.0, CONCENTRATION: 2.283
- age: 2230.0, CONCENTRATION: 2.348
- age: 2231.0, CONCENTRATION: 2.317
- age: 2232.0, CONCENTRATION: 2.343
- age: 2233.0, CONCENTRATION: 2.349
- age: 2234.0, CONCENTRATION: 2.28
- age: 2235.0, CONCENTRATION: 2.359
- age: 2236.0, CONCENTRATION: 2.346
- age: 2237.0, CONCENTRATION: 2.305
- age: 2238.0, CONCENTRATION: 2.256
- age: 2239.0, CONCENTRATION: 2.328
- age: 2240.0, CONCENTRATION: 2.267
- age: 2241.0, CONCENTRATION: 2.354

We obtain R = -0.11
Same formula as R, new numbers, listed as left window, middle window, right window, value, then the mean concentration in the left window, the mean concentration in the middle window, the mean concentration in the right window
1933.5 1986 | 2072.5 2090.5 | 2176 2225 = 0.05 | 2.35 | 2.11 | 2.08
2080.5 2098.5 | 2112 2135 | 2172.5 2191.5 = 0.31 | 2.09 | 1.49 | 1.78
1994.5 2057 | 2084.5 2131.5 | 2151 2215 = 0.17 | 2.25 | 1.77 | 1.88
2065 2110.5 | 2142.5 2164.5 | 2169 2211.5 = 0.33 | 2.02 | 1.47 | 1.97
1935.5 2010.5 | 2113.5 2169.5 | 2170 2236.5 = 0.42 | 2.27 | 1.46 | 2.11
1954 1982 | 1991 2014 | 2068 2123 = 0.00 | 2.18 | 2.12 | 1.93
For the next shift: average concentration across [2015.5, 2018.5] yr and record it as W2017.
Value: 2.15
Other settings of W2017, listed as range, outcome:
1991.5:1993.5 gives 2.21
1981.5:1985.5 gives 2.17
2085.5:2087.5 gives 2.22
